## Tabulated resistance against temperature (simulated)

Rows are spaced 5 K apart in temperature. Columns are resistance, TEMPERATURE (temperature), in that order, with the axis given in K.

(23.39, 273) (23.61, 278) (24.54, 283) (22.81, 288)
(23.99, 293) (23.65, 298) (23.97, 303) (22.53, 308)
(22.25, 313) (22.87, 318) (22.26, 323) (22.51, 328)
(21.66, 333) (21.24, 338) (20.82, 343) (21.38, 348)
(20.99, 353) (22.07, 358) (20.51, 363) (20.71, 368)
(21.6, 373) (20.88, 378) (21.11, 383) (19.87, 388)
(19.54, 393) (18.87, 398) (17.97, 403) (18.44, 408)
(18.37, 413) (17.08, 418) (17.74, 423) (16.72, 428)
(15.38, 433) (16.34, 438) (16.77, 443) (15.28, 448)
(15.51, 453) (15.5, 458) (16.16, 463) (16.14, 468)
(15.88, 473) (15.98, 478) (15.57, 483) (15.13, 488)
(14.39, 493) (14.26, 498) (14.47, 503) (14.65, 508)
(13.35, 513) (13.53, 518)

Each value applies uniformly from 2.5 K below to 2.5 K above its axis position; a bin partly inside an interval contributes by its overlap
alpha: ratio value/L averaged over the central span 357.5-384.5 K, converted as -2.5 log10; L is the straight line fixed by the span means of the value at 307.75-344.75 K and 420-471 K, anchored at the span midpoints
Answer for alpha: -0.07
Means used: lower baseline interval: 22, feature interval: 21.1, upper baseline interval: 16.2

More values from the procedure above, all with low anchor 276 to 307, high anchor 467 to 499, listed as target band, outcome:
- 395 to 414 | 0.02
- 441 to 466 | 0.05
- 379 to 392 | -0.04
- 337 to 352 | 0.01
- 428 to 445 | 0.07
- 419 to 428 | 0.04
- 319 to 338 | 0.00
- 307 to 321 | 0.01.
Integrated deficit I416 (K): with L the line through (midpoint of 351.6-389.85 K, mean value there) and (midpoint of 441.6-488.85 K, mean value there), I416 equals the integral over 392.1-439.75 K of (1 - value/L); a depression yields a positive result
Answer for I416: 2.36 K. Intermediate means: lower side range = 21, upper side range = 15.8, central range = 17.6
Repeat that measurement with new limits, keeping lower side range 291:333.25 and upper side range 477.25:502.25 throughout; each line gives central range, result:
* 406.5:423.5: 0.4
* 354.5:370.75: -0.4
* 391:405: 0.2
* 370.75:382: -0.7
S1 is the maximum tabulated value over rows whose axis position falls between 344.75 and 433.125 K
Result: 22.07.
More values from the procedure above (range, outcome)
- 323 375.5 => 22.51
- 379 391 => 21.11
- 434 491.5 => 16.77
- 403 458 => 18.44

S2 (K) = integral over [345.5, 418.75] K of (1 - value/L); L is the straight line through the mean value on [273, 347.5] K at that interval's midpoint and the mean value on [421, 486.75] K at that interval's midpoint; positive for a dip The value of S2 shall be -2.36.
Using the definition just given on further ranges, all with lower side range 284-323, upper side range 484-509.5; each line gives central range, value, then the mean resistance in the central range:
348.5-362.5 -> -0.34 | 21.4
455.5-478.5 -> 0.01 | 15.9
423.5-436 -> 0.90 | 16.3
